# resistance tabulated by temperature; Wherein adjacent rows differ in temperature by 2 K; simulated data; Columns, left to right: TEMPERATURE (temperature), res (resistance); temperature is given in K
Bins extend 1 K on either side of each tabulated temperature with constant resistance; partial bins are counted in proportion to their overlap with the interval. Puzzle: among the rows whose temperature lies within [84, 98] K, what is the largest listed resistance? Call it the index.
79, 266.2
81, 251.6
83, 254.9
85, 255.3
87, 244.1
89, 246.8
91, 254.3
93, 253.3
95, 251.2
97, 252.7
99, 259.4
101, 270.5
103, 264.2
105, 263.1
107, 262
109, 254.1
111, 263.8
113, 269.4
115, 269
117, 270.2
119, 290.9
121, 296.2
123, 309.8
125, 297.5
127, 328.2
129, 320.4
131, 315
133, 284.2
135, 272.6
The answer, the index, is 255.3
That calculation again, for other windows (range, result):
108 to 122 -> 296.2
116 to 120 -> 290.9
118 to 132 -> 328.2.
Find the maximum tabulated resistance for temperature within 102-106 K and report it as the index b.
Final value 264.2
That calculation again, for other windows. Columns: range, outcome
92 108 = 270.5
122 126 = 309.8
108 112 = 263.8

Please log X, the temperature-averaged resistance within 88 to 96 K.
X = 251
